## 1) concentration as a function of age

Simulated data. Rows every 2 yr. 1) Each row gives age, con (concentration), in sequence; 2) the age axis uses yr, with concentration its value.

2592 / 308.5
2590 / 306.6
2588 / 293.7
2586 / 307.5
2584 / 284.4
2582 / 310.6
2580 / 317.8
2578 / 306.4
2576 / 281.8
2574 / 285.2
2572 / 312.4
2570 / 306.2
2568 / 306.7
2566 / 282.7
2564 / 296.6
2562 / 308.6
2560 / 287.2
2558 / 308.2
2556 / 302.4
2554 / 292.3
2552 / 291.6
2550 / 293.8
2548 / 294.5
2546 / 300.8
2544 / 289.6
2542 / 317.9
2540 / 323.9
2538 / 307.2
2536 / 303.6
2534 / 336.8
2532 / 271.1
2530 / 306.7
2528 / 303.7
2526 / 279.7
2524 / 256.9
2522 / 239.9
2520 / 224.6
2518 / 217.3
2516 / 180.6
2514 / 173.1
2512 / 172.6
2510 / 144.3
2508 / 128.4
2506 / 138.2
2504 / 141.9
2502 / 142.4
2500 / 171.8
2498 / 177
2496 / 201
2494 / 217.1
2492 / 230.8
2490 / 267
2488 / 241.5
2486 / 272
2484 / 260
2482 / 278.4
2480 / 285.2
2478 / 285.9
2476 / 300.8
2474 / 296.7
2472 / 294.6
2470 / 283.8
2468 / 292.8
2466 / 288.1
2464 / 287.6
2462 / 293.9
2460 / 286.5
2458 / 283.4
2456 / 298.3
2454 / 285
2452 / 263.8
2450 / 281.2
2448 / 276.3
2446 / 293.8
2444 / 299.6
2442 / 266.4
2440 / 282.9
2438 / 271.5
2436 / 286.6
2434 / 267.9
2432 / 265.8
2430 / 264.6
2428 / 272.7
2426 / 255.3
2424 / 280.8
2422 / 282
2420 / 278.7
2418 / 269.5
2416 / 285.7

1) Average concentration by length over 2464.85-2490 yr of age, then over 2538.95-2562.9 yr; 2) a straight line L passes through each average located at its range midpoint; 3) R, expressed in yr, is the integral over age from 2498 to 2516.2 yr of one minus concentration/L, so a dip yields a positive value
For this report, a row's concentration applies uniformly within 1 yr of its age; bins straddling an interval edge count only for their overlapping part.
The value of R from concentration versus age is 8.4 yr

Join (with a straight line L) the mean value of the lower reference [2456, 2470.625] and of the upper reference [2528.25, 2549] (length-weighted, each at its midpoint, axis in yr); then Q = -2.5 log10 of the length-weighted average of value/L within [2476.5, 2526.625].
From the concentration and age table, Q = 0.358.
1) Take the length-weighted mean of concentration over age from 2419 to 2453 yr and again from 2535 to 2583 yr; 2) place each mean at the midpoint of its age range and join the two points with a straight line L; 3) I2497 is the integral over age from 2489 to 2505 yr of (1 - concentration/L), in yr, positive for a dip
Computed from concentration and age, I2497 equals 5.25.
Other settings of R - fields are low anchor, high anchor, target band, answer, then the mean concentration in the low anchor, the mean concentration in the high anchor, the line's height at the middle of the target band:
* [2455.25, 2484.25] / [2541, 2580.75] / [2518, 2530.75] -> 1.3 yr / 288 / 299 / 295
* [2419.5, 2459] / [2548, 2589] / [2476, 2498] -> 2.5 yr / 278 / 299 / 286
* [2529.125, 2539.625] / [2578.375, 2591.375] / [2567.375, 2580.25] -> 0.1 yr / 306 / 304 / 304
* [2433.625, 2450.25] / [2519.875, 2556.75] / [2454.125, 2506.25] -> 6.0 yr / 281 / 293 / 286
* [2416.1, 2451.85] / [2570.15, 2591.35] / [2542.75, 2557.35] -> 0.0 yr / 276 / 301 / 296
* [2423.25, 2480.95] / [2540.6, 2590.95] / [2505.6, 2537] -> 6.6 yr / 282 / 300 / 293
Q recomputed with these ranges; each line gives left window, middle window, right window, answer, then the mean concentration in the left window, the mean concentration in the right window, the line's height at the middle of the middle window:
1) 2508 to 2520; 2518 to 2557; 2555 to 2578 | -0.25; 177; 298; 232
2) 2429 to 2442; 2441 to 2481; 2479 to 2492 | -0.07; 273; 265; 269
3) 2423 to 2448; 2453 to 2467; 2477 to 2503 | -0.13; 276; 233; 257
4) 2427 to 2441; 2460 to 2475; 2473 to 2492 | -0.07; 273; 274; 274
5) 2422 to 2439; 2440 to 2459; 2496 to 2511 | -0.18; 271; 153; 240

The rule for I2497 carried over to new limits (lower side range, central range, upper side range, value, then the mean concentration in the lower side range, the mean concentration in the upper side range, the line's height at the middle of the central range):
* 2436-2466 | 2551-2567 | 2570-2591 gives 0.1 yr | 284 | 301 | 298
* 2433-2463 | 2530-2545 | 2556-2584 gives -0.6 yr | 282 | 300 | 296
